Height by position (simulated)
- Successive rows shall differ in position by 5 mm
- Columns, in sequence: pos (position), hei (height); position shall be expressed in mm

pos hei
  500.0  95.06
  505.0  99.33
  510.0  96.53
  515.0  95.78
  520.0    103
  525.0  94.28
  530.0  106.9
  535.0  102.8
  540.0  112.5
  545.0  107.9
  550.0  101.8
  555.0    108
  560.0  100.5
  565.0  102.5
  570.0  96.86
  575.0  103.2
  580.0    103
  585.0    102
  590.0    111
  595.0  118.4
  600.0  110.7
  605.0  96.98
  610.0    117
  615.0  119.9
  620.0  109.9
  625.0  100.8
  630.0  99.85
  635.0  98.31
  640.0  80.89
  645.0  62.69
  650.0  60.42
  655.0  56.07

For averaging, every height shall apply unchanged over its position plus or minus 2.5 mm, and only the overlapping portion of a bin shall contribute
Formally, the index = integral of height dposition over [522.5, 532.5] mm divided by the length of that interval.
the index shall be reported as 101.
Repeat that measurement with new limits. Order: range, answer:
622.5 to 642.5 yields 95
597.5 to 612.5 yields 108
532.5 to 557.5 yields 107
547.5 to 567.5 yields 103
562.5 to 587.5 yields 102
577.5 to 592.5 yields 105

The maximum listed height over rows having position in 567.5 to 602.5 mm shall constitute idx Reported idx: 118.4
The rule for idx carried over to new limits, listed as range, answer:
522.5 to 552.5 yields 112.5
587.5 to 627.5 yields 119.9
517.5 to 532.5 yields 106.9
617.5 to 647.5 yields 109.9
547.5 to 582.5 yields 108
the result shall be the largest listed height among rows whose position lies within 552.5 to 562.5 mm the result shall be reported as 108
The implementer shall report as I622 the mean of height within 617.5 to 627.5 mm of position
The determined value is 105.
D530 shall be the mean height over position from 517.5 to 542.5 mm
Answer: 104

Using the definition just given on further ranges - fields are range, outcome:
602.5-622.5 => 111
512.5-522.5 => 99.4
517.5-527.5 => 98.6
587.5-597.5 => 115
